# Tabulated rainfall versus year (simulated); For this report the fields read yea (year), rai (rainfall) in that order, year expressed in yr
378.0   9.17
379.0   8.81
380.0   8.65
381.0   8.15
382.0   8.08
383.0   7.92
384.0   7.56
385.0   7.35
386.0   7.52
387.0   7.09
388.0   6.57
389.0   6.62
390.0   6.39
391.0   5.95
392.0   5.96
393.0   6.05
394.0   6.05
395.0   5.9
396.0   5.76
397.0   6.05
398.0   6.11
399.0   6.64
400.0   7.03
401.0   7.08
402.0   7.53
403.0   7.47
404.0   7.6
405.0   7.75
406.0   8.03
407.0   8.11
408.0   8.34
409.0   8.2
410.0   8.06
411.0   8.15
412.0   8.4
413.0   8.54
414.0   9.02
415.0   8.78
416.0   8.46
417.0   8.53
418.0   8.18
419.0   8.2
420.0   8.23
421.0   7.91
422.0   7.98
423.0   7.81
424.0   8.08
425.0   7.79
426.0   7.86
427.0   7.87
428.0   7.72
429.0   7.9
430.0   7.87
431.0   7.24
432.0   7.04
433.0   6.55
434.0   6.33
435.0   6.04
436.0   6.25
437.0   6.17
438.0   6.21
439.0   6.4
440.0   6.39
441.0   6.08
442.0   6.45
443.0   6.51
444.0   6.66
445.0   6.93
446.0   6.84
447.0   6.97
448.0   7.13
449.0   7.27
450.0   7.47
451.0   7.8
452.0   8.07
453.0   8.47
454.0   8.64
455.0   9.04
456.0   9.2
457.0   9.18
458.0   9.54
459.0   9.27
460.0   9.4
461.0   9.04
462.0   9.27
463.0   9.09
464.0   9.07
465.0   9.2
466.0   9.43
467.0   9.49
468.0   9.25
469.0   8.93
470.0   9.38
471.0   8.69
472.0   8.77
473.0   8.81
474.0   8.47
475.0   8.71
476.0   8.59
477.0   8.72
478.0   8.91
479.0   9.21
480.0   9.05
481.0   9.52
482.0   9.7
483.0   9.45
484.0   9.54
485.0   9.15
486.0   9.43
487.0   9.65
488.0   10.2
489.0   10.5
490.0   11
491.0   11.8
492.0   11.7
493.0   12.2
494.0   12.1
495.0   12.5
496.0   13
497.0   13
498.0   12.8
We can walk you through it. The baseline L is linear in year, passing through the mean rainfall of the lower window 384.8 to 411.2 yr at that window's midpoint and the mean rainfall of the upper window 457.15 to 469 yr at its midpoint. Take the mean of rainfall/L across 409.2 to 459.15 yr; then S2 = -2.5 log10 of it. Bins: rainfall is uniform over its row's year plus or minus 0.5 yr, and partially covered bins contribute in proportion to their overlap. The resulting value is 0.08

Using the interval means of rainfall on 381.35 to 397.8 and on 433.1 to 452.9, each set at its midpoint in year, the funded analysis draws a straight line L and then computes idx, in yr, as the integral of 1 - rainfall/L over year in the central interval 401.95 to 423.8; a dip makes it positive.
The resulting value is -4.7 yr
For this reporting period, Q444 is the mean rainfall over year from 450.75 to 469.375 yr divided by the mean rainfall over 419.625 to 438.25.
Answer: 1.2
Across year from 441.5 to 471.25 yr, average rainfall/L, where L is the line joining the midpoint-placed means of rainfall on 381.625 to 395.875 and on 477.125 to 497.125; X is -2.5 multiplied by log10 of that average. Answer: 0.12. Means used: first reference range 6.75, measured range 8.39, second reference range 10.5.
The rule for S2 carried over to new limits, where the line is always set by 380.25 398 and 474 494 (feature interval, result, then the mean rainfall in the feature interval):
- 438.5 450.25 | 0.26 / 6.74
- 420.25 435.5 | 0.08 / 7.48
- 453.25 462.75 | -0.02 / 9.15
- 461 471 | 0.01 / 9.2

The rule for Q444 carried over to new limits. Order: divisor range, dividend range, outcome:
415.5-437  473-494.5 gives 1.30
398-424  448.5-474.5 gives 1.11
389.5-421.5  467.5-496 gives 1.32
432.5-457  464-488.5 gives 1.29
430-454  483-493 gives 1.50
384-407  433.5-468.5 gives 1.15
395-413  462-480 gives 1.21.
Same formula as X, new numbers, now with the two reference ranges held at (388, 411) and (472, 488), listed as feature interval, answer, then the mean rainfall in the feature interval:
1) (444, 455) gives 0.10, 7.59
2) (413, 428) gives -0.09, 8.19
